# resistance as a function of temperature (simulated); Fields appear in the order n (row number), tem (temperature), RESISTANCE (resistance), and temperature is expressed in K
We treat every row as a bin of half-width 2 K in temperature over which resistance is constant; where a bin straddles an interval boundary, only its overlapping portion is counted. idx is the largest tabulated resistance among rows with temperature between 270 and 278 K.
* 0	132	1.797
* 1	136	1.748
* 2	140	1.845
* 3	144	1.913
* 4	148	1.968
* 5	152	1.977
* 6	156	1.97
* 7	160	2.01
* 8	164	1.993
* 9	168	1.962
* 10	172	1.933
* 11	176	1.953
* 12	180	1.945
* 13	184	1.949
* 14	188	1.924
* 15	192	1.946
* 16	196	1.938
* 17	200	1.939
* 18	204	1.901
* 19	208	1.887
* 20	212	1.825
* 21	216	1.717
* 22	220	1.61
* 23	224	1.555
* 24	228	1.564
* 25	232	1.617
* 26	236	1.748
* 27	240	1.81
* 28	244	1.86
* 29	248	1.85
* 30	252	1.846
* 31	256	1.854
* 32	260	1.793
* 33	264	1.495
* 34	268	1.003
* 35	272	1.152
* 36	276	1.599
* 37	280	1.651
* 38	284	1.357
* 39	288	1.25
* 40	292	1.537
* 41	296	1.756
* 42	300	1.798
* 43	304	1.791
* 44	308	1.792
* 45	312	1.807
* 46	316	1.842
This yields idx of 1.599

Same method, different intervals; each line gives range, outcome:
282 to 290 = 1.357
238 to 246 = 1.86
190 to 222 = 1.946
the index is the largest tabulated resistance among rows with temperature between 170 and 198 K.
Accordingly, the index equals 1.953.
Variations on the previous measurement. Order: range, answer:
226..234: 1.617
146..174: 2.01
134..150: 1.968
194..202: 1.939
